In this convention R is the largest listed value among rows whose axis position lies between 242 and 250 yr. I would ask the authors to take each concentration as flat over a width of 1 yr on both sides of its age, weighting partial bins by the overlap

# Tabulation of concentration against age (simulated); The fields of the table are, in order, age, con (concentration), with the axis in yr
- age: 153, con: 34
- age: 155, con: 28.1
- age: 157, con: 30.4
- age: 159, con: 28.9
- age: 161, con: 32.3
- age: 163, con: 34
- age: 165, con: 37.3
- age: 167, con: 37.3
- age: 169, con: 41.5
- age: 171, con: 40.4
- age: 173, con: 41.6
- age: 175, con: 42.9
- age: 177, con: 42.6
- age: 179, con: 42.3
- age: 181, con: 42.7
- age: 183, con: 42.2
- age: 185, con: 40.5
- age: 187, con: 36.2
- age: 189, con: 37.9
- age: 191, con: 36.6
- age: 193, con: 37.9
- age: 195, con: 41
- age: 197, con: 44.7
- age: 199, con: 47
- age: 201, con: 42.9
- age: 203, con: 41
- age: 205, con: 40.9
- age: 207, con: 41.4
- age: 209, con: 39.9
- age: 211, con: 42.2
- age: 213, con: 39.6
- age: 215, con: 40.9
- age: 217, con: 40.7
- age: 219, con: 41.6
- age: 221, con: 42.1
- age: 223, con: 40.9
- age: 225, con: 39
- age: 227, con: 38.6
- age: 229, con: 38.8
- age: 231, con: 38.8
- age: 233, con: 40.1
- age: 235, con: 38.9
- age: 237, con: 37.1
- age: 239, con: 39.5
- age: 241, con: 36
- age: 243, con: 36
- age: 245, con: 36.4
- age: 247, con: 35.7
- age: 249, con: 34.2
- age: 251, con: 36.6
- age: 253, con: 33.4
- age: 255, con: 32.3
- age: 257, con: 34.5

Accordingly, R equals 36.4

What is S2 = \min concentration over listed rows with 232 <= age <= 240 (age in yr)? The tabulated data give 37.1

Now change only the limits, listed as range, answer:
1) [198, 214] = 39.6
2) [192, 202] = 37.9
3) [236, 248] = 35.7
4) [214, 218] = 40.7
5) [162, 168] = 34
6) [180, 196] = 36.2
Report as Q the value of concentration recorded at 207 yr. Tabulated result 41.4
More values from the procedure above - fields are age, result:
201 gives 42.9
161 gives 32.3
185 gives 40.5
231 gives 38.8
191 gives 36.6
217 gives 40.7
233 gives 40.1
